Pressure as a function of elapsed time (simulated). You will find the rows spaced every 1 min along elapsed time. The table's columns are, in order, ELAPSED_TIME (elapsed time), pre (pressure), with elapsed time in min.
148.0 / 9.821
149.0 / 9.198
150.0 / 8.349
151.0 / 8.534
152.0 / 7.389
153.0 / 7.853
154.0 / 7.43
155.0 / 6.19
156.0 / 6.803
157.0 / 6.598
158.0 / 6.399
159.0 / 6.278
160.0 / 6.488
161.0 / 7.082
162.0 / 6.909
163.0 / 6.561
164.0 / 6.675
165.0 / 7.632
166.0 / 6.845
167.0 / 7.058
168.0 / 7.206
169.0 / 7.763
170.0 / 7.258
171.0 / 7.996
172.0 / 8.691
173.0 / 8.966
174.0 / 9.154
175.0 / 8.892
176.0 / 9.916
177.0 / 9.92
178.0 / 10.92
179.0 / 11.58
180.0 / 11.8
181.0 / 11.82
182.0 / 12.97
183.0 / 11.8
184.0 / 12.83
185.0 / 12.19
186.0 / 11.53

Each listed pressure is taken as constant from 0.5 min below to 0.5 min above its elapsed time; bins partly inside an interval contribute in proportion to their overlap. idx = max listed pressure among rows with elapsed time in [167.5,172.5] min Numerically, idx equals 8.691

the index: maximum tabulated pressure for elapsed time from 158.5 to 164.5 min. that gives 7.082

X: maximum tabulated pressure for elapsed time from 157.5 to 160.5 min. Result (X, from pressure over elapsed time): 6.488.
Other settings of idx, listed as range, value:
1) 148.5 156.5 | 9.198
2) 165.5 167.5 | 7.058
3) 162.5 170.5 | 7.763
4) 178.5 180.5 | 11.8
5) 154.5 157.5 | 6.803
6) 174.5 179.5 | 11.58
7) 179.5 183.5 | 12.97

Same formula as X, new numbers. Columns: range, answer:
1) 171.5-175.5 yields 9.154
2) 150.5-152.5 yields 8.534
